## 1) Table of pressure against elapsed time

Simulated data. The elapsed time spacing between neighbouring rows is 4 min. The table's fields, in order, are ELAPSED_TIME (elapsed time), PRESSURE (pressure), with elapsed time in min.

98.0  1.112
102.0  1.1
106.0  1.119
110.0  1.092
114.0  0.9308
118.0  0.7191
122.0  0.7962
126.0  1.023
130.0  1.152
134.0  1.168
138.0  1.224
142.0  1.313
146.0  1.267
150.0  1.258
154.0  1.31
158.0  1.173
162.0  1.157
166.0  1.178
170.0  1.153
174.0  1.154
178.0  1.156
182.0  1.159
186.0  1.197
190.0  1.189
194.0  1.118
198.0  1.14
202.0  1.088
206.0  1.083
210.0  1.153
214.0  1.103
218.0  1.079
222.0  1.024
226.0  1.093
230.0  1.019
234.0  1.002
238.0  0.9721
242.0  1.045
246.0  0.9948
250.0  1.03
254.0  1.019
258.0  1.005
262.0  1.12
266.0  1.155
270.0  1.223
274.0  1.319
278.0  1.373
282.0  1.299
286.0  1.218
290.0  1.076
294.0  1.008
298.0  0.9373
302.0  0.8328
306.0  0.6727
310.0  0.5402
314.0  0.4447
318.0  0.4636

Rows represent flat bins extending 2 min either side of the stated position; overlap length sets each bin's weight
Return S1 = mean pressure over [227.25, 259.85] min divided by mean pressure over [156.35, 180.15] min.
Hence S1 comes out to 0.87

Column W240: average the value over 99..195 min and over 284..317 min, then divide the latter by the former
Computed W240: 0.7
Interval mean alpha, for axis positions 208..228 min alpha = 1.09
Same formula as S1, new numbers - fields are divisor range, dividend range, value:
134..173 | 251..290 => 0.97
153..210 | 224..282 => 0.95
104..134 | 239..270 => 1.07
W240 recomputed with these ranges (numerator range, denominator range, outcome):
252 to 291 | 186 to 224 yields 1.06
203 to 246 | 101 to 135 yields 1.05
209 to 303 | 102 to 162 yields 0.98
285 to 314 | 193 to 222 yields 0.78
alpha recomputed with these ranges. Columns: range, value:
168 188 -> 1.16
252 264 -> 1.05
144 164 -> 1.23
